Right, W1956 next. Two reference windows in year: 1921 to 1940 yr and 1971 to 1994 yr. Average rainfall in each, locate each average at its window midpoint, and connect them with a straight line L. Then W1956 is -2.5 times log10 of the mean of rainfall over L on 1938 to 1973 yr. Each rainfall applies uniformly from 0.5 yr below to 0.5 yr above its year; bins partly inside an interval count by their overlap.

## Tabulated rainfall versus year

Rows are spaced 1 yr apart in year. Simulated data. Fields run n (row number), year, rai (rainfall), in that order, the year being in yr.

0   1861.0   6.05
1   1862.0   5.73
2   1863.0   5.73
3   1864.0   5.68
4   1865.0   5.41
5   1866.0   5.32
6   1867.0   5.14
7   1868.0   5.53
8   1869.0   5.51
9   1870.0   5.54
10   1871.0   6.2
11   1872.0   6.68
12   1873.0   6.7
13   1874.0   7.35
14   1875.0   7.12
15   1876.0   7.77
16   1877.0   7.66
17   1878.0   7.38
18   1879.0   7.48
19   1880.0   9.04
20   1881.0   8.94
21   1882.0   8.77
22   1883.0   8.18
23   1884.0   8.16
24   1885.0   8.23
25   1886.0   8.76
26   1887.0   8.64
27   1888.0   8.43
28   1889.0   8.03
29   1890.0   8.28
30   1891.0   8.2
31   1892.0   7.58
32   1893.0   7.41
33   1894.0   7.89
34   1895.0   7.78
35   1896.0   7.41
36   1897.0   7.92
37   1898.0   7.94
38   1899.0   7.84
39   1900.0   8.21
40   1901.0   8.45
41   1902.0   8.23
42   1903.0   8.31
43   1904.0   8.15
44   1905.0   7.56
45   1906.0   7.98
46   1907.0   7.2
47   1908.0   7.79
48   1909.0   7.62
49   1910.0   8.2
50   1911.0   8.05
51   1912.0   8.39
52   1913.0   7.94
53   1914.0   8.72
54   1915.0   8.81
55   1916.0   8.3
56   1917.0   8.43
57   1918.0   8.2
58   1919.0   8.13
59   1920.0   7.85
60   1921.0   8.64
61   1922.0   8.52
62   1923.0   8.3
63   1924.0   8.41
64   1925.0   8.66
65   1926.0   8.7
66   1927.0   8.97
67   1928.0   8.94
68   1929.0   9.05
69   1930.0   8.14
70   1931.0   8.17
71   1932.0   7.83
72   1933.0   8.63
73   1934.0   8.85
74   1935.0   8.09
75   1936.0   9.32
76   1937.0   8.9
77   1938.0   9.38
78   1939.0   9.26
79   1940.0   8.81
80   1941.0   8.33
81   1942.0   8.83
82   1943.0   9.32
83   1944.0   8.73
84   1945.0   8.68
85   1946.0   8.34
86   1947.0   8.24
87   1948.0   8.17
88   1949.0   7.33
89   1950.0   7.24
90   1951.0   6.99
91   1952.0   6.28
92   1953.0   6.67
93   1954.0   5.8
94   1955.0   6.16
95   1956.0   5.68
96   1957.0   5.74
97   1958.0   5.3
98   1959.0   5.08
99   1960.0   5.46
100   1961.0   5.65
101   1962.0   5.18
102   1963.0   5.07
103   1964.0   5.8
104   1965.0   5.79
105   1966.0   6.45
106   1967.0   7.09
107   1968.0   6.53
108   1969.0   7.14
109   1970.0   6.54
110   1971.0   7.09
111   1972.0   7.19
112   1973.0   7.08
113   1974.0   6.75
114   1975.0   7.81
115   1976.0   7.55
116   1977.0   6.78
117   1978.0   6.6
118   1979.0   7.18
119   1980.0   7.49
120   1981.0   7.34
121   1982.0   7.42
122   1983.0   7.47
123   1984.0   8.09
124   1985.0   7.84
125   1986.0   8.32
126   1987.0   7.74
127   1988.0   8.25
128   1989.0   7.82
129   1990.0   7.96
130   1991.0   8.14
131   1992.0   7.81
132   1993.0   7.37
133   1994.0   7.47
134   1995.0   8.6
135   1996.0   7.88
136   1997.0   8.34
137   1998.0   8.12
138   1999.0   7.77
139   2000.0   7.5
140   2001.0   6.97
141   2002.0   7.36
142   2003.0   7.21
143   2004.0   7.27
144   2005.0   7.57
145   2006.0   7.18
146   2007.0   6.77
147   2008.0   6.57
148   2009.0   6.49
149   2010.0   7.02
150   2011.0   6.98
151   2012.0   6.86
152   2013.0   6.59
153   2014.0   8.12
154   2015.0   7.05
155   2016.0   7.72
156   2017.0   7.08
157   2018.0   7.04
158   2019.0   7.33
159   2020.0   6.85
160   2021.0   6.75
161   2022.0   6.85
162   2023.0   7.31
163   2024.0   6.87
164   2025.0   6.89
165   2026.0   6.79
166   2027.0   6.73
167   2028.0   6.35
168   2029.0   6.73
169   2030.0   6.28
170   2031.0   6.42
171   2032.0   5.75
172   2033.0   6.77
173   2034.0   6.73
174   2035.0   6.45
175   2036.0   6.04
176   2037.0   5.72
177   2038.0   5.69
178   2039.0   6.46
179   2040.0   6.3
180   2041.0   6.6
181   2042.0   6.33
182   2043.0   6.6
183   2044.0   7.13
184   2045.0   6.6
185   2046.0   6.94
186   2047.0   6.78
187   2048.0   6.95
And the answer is 0.17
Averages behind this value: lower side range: 8.68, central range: 6.98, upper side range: 7.53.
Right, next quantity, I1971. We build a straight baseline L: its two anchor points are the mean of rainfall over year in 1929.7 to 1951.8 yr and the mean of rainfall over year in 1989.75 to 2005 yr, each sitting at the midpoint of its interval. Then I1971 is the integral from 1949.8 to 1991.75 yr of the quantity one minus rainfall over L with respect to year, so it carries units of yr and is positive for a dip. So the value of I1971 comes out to 6.4 yr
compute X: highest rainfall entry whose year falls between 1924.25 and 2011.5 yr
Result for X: 9.38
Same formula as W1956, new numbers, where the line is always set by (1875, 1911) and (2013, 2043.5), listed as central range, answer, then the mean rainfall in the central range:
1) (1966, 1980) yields 0.03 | 7.02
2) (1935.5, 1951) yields -0.14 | 8.54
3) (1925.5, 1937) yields -0.13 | 8.62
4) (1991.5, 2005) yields -0.10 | 7.66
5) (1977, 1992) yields -0.08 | 7.66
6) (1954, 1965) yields 0.31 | 5.54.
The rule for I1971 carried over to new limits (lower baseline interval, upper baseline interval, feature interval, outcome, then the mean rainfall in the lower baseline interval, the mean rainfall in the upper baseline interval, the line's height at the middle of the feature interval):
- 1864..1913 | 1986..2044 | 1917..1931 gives -2.0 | 7.57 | 7.07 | 7.43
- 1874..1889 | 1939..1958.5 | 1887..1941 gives -3.3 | 8.15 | 7.45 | 7.81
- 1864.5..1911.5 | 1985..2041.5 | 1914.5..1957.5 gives -4.3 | 7.57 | 7.11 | 7.39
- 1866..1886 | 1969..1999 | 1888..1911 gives -2.0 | 7.22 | 7.58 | 7.3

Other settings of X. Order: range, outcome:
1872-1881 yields 9.04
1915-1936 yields 9.32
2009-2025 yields 8.12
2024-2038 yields 6.89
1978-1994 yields 8.32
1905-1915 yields 8.81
